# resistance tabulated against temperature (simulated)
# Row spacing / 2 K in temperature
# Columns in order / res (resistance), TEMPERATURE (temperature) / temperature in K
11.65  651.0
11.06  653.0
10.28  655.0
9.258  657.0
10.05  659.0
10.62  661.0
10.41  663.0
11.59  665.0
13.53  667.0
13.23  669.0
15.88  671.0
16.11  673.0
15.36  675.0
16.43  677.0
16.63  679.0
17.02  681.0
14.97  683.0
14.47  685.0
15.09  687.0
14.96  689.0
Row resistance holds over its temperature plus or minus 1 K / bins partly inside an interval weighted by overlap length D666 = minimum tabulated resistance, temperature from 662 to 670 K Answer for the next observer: 10.41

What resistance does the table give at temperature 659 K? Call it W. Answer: 10.05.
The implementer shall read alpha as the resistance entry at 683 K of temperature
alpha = 14.97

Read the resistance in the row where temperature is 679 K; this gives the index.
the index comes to 16.63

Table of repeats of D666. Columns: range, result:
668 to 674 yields 13.23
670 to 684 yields 14.97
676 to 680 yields 16.43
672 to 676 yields 15.36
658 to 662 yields 10.05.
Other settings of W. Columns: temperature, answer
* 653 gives 11.06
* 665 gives 11.59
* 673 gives 16.11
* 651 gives 11.65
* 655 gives 10.28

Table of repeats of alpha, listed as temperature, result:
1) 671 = 15.88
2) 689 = 14.96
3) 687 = 15.09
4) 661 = 10.62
